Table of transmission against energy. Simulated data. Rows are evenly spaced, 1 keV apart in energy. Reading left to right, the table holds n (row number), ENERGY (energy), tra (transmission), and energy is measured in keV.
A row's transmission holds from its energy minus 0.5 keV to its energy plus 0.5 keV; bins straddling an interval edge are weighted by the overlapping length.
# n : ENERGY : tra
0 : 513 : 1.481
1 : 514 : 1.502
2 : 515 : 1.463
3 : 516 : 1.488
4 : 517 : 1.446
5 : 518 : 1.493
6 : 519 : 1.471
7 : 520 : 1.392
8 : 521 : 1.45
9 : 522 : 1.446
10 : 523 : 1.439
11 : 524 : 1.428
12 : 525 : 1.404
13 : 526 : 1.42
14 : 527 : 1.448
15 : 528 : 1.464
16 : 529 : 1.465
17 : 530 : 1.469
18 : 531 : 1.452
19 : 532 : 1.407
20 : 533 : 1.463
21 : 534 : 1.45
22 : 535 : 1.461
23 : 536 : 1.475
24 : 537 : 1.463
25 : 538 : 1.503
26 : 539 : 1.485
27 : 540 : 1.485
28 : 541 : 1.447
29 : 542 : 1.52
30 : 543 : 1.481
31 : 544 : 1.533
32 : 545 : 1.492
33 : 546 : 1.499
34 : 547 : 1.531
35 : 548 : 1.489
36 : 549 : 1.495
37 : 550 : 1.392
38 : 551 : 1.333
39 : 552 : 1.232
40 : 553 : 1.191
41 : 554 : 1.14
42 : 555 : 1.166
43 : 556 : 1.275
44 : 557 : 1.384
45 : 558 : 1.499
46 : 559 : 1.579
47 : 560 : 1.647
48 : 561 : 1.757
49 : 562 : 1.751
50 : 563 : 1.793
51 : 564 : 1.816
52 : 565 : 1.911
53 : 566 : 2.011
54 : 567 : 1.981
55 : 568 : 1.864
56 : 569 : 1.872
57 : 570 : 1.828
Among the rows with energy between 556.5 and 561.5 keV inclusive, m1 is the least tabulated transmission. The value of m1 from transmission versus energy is 1.384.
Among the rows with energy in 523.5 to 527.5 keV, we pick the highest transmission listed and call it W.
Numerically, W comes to 1.448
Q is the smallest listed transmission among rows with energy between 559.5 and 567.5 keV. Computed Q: 1.647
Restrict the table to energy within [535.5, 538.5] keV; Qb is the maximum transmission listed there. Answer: 1.503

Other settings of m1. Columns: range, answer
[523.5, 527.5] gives 1.404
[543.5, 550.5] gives 1.392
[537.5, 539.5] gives 1.485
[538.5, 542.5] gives 1.447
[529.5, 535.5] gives 1.407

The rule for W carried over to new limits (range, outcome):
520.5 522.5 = 1.45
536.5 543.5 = 1.52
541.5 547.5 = 1.533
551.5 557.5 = 1.384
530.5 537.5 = 1.475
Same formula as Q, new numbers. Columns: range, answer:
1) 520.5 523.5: 1.439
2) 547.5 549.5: 1.489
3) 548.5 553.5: 1.191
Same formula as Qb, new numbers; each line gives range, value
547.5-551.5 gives 1.495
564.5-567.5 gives 2.011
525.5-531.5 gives 1.469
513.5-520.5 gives 1.502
